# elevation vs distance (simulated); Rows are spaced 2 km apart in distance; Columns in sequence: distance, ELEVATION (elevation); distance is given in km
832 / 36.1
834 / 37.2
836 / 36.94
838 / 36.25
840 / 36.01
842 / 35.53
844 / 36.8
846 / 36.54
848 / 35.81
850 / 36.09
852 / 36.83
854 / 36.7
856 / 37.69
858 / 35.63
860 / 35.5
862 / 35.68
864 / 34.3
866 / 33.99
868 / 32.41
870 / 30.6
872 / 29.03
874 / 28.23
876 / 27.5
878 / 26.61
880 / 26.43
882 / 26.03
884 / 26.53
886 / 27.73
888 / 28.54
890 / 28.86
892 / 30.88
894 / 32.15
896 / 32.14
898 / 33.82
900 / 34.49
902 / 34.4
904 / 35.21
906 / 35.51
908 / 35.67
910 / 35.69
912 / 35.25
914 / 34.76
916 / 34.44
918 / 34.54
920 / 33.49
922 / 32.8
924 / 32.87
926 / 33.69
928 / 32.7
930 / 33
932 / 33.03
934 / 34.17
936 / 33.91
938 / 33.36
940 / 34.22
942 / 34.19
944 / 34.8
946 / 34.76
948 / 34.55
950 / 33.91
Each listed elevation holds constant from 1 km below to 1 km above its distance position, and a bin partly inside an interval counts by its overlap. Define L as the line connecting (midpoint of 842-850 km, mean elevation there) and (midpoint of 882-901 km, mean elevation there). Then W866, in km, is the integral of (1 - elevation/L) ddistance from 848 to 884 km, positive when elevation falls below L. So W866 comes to 1.6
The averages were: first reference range 36.2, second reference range 30.3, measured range 32.2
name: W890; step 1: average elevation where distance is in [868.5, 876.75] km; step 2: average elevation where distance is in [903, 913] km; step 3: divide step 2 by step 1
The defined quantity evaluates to 1.22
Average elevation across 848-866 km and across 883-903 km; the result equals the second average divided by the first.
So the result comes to 0.86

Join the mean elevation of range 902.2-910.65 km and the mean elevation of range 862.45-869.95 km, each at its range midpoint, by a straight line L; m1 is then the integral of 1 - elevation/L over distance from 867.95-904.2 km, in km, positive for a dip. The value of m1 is 4.7 km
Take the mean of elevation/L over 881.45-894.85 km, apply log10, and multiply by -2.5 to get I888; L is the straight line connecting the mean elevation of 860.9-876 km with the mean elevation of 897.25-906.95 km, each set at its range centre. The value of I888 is 0.17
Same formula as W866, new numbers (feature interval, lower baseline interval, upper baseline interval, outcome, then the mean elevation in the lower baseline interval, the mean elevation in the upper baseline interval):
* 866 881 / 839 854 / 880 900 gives 1.5 km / 36.3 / 29.7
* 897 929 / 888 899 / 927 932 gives -2.2 km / 31.3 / 32.9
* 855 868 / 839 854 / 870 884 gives -1.3 km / 36.3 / 27.5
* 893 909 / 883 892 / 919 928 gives -2.2 km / 28.2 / 33.2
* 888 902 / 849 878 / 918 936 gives 0.6 km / 33.3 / 33.3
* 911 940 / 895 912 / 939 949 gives 0.7 km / 34.7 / 34.5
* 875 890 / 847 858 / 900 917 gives 3.6 km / 36.5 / 35.1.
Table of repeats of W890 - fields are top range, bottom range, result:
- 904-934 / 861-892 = 1.16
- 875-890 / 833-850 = 0.75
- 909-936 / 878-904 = 1.12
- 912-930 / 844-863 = 0.93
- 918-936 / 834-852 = 0.92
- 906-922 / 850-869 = 0.98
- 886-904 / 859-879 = 1.02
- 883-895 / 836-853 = 0.80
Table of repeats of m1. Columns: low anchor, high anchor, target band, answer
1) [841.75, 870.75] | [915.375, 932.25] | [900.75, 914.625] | -0.55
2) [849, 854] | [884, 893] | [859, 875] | 0.40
